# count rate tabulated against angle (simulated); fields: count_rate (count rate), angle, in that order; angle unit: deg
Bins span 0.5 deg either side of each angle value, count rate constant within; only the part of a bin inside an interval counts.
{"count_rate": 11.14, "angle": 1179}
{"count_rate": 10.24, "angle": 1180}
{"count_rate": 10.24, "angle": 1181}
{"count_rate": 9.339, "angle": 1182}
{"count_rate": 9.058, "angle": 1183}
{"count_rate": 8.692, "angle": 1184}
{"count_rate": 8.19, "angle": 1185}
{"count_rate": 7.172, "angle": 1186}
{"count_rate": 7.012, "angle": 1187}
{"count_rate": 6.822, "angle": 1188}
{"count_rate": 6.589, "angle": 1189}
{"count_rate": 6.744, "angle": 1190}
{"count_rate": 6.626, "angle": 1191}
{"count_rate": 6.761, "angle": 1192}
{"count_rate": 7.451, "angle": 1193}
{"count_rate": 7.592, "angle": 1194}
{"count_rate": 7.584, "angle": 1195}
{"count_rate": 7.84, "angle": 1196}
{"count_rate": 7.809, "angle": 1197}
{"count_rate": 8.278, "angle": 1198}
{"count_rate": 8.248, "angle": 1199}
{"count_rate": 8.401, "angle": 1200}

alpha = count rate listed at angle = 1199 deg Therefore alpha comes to 8.248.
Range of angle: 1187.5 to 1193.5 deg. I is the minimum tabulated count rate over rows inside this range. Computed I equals 6.589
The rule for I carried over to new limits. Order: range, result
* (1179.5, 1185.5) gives 8.19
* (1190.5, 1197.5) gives 6.626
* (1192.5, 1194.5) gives 7.451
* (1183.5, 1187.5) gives 7.012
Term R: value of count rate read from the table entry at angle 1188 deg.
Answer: 6.822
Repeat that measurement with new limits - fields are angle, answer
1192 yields 6.761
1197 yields 7.809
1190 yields 6.744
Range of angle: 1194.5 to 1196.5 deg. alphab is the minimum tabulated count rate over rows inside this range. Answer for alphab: 7.584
